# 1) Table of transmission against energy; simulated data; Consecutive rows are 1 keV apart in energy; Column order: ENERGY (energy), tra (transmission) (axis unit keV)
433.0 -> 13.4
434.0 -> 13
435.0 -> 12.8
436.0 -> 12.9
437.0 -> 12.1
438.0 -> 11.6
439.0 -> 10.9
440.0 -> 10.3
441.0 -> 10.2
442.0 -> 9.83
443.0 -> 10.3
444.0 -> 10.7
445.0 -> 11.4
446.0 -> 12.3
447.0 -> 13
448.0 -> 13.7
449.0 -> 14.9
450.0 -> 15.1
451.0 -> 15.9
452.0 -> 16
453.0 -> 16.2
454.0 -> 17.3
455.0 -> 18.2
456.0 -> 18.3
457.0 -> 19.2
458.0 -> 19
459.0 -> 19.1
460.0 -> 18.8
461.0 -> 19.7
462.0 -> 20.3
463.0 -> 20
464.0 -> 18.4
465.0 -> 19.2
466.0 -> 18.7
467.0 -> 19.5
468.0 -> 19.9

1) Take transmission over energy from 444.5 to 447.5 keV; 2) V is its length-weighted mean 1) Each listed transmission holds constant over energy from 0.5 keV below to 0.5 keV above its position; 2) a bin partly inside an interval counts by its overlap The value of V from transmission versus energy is 12.2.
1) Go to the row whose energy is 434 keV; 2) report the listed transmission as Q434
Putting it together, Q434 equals 13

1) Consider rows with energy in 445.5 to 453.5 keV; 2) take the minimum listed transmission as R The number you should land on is 12.3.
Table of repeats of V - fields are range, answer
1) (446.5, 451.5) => 14.5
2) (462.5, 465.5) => 19.2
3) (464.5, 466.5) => 18.9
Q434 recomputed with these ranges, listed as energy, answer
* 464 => 18.4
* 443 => 10.3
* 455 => 18.2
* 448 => 13.7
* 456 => 18.3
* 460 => 18.8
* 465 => 19.2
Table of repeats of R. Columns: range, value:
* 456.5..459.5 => 19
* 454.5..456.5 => 18.2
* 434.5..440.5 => 10.3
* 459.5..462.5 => 18.8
